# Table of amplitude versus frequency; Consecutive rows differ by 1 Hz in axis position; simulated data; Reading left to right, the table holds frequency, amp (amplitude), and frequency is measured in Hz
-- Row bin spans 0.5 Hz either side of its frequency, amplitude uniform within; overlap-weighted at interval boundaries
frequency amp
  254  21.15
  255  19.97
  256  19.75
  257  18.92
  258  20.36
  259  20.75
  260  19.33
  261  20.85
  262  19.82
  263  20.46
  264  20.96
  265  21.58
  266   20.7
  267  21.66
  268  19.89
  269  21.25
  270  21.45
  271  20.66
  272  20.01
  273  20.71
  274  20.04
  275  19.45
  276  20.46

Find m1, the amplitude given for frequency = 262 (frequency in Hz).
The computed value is 19.82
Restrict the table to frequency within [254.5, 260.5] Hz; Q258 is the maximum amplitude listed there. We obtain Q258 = 20.75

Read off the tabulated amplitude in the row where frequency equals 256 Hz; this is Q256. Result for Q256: 19.75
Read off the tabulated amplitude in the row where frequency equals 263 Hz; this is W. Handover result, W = 20.46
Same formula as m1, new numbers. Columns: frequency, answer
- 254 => 21.15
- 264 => 20.96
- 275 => 19.45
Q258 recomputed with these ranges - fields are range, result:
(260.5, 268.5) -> 21.66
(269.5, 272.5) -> 21.45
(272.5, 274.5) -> 20.71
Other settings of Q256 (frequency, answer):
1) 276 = 20.46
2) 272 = 20.01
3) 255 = 19.97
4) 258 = 20.36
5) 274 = 20.04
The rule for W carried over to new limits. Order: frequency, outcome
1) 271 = 20.66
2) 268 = 19.89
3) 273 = 20.71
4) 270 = 21.45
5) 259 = 20.75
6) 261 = 20.85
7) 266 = 20.7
